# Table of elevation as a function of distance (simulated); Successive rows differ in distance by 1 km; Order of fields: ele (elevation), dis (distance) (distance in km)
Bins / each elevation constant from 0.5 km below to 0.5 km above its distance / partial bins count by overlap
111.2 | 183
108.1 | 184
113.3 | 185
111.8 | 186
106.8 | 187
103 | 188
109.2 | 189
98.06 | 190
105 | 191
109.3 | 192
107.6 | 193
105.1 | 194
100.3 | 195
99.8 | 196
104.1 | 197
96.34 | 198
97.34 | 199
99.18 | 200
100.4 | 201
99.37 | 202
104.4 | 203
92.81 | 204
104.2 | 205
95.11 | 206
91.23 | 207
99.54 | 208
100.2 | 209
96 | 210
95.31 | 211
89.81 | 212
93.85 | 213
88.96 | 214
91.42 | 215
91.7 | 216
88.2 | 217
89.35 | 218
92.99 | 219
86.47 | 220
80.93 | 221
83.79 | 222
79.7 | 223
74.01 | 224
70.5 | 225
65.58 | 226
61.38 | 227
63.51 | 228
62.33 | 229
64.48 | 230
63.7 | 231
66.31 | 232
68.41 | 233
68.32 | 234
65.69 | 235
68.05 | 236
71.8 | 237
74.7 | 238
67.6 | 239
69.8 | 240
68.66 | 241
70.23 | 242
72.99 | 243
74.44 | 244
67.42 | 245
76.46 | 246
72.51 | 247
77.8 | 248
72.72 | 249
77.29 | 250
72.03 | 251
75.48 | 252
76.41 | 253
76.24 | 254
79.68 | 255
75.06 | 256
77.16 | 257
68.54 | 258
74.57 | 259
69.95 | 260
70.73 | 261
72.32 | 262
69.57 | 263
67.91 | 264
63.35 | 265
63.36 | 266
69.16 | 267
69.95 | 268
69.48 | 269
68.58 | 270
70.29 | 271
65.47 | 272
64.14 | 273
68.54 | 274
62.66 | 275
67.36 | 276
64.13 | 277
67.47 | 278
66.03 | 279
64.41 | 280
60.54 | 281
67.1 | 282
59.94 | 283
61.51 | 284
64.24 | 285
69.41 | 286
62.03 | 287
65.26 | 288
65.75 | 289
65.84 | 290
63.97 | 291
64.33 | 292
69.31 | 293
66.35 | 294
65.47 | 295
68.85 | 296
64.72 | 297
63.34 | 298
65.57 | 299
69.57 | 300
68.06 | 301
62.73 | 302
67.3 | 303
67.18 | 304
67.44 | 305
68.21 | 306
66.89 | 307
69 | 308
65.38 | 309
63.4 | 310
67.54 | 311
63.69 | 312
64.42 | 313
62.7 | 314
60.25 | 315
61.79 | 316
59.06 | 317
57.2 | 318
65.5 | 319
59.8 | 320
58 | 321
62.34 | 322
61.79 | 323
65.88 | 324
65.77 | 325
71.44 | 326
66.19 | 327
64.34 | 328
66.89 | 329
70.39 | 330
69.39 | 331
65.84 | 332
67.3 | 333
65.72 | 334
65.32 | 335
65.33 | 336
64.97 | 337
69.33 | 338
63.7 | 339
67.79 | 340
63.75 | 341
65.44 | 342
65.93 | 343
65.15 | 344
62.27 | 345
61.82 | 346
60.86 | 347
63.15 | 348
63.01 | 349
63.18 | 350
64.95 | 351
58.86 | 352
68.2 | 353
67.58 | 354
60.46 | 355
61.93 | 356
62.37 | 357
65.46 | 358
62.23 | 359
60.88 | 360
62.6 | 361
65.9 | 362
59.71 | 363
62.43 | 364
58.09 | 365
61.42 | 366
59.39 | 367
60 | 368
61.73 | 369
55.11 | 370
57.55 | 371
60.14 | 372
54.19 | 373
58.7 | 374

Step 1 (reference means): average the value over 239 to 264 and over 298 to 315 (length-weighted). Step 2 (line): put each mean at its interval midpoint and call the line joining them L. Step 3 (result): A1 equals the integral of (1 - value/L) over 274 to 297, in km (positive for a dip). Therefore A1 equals 1.2 km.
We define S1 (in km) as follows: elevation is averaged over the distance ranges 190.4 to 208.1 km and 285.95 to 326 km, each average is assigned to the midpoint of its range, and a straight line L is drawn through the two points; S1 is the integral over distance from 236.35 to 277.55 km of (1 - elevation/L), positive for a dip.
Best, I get 5.24 km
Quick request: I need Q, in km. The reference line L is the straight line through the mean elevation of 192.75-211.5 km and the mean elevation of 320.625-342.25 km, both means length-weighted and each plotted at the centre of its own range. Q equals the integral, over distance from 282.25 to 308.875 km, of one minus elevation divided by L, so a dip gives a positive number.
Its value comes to 3.2 km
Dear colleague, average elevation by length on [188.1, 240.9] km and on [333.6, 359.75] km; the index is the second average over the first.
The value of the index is 0.74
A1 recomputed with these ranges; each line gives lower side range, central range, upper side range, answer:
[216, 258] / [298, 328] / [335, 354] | 1.13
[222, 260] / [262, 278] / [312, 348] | 0.44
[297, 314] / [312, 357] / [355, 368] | -0.26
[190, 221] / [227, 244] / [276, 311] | 3.60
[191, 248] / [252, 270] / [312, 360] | 1.31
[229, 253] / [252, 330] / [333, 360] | 1.27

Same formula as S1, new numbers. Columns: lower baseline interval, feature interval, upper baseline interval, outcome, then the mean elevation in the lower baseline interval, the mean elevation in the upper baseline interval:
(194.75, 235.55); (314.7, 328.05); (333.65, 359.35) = 1.1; 85.9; 64.2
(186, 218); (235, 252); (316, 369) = 3.1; 98.9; 63.7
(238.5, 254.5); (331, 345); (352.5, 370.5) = -0.3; 73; 62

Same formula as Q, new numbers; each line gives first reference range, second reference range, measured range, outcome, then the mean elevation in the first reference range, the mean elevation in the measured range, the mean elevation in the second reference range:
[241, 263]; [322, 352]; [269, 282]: 1.0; 73.6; 66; 65.2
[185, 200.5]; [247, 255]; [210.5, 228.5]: 1.7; 104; 82.6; 75.5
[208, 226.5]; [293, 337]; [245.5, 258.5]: 0.7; 86.9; 75.2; 65.2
